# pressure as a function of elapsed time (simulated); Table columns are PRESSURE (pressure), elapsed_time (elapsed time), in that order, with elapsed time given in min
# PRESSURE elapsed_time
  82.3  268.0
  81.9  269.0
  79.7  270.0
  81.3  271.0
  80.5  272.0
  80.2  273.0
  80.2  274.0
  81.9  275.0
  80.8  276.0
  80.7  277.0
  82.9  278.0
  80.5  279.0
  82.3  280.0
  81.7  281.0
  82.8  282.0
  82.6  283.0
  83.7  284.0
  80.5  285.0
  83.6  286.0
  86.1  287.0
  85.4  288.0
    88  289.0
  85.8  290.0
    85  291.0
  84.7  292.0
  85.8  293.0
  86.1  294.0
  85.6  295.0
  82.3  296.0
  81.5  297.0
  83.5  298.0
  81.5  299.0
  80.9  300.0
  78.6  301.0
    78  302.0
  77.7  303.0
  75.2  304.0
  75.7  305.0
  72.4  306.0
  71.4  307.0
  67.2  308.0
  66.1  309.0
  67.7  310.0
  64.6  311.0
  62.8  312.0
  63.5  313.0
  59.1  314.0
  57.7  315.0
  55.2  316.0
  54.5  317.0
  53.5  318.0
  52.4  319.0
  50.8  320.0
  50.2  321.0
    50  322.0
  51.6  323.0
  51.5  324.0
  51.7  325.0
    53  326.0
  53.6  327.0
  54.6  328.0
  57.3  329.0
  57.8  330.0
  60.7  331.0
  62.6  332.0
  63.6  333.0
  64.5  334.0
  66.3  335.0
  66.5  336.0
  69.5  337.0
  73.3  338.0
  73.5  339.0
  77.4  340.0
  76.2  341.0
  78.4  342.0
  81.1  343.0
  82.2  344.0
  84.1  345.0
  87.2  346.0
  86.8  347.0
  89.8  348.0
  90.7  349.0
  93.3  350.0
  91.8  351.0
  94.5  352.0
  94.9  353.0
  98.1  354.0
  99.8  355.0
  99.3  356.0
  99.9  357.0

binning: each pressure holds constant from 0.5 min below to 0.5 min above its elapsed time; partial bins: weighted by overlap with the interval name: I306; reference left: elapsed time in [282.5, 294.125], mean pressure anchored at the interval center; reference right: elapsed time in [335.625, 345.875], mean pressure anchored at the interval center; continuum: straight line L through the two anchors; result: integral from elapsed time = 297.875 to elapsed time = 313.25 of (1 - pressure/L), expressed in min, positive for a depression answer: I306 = 1.7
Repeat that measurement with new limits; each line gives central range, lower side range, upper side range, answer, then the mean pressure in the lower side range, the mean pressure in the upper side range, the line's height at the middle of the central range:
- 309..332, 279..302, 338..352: 7.49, 83.4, 84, 83.7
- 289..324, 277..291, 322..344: 2.40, 83.5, 64.1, 74.6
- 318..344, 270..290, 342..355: 7.60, 82.4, 89.5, 87.7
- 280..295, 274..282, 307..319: -1.68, 81.5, 61.1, 76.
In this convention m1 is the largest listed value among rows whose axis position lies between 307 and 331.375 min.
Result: 71.4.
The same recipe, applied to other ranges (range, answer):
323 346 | 87.2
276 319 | 88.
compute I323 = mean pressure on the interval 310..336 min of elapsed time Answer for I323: 57.3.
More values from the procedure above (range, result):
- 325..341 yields 63.6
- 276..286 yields 82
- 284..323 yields 72.3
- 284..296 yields 85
